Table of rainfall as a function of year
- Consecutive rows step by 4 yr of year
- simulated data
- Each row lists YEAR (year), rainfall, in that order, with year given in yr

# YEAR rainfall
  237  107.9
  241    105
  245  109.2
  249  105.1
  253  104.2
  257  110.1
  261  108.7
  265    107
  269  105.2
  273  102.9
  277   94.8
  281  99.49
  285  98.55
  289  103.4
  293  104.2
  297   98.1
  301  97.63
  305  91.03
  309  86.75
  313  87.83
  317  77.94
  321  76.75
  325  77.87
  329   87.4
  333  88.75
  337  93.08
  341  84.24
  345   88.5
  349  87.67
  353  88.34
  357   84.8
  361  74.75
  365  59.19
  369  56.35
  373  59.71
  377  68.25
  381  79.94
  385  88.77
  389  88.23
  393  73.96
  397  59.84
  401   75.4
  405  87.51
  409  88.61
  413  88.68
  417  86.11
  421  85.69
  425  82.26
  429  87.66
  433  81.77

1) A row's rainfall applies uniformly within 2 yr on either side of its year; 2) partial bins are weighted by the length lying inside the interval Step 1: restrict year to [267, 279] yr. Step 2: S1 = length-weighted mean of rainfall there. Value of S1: 101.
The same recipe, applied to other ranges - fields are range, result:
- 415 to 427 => 84.7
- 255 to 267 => 109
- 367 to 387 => 70.6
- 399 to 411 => 83.8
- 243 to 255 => 106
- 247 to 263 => 107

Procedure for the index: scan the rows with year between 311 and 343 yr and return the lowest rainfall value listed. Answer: 76.75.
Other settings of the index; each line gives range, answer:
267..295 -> 94.8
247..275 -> 102.9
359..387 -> 56.35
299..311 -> 86.75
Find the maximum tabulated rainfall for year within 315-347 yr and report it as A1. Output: 93.08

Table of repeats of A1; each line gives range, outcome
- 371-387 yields 88.77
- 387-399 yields 88.23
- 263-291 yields 107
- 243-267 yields 110.1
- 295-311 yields 98.1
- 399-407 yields 87.51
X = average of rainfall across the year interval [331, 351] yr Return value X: 88.4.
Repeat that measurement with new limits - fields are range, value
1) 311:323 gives 80.8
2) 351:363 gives 82.6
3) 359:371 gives 63.4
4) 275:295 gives 100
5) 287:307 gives 98.9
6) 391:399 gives 66.9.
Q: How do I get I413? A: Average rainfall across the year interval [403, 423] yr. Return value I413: 87.3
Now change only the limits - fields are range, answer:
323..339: 86.8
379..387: 84.4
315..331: 80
